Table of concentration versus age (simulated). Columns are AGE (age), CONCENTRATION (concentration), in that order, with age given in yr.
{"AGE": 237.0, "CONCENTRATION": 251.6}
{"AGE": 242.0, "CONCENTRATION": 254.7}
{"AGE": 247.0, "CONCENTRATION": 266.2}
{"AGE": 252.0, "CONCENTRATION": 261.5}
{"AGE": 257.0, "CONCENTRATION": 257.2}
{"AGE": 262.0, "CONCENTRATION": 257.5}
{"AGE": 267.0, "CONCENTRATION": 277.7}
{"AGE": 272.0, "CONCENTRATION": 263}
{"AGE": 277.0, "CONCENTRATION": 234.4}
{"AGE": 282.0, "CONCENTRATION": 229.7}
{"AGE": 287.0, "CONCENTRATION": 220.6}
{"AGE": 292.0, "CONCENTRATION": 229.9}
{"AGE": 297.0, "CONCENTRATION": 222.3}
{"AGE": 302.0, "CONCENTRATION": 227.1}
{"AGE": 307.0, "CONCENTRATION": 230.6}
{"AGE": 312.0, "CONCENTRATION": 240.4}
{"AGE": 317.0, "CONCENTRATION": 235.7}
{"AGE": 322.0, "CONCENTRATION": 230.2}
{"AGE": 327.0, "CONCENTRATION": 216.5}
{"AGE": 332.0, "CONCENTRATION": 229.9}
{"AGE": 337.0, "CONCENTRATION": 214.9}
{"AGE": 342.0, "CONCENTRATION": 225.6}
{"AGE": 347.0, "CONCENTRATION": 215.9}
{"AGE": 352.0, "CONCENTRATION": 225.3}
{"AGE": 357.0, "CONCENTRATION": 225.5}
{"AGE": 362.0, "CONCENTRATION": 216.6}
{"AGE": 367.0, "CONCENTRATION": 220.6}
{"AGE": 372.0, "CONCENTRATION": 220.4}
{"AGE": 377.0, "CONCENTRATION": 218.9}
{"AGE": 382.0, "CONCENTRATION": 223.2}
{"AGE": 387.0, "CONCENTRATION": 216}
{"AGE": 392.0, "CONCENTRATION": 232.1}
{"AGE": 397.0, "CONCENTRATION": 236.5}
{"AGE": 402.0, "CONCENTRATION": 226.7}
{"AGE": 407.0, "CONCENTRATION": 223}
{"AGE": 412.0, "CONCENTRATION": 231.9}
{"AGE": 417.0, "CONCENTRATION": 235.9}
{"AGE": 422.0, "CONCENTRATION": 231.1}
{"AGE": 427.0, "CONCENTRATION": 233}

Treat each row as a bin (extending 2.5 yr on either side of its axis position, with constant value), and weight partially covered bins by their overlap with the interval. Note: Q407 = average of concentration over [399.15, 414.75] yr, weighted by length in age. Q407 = 228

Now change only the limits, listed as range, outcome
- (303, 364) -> 226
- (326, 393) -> 221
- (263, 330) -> 236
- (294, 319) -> 231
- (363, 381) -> 220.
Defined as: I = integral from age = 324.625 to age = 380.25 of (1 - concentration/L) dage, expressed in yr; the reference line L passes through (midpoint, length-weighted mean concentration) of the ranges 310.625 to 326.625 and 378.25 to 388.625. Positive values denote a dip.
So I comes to 1.21 yr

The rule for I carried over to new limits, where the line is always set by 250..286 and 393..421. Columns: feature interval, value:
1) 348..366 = 1.29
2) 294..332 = 2.59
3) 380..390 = 0.61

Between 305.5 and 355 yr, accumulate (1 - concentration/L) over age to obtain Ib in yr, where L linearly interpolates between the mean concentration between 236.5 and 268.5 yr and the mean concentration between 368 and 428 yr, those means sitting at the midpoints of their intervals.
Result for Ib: 3.4 yr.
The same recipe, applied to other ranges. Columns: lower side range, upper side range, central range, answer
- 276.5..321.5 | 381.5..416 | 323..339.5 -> 0.6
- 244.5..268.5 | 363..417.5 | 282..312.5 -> 2.9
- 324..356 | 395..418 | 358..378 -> 0.5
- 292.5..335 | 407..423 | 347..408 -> 1.9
